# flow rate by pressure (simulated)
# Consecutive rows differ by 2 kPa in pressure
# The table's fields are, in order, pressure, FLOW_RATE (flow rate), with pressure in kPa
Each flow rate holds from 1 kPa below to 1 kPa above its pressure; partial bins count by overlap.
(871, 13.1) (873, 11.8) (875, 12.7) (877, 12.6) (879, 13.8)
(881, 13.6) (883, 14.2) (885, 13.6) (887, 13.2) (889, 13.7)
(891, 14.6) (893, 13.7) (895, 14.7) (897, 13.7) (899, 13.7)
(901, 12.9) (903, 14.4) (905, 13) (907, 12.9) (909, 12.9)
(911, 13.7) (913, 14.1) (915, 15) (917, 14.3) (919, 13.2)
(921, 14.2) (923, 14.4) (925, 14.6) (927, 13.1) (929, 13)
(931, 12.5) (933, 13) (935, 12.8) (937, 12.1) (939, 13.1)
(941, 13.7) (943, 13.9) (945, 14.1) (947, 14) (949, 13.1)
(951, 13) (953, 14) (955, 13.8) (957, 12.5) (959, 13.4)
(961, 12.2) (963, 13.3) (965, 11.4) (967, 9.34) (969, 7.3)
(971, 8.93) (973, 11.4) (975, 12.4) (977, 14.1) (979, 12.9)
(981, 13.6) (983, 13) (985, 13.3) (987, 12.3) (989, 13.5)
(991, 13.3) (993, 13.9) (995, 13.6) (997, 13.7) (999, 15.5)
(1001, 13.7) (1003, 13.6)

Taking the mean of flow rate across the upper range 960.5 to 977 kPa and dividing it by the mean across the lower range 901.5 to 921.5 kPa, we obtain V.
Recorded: 0.8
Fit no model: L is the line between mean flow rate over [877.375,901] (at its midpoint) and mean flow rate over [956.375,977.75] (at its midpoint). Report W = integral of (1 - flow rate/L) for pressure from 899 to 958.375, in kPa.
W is -4.3 kPa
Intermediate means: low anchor 13.8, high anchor 11.4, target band 13.5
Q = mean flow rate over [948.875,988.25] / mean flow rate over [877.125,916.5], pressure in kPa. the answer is 0.89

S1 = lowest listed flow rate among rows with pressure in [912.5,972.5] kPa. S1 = 7.3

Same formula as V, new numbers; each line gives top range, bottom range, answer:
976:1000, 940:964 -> 1.01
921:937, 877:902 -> 0.97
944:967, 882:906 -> 0.94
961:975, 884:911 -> 0.78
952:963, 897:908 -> 0.98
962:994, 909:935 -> 0.89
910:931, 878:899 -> 1.00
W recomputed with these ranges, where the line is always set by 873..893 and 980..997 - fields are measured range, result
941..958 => -0.22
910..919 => -0.48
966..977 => 2.55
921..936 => 0.02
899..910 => 0.15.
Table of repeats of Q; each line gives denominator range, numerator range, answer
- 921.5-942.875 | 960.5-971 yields 0.79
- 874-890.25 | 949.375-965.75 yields 0.97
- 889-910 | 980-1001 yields 0.99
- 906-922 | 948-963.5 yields 0.95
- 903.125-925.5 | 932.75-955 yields 0.97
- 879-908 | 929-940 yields 0.93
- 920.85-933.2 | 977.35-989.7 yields 0.97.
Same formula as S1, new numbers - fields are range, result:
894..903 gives 12.9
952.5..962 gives 12.2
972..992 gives 11.4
